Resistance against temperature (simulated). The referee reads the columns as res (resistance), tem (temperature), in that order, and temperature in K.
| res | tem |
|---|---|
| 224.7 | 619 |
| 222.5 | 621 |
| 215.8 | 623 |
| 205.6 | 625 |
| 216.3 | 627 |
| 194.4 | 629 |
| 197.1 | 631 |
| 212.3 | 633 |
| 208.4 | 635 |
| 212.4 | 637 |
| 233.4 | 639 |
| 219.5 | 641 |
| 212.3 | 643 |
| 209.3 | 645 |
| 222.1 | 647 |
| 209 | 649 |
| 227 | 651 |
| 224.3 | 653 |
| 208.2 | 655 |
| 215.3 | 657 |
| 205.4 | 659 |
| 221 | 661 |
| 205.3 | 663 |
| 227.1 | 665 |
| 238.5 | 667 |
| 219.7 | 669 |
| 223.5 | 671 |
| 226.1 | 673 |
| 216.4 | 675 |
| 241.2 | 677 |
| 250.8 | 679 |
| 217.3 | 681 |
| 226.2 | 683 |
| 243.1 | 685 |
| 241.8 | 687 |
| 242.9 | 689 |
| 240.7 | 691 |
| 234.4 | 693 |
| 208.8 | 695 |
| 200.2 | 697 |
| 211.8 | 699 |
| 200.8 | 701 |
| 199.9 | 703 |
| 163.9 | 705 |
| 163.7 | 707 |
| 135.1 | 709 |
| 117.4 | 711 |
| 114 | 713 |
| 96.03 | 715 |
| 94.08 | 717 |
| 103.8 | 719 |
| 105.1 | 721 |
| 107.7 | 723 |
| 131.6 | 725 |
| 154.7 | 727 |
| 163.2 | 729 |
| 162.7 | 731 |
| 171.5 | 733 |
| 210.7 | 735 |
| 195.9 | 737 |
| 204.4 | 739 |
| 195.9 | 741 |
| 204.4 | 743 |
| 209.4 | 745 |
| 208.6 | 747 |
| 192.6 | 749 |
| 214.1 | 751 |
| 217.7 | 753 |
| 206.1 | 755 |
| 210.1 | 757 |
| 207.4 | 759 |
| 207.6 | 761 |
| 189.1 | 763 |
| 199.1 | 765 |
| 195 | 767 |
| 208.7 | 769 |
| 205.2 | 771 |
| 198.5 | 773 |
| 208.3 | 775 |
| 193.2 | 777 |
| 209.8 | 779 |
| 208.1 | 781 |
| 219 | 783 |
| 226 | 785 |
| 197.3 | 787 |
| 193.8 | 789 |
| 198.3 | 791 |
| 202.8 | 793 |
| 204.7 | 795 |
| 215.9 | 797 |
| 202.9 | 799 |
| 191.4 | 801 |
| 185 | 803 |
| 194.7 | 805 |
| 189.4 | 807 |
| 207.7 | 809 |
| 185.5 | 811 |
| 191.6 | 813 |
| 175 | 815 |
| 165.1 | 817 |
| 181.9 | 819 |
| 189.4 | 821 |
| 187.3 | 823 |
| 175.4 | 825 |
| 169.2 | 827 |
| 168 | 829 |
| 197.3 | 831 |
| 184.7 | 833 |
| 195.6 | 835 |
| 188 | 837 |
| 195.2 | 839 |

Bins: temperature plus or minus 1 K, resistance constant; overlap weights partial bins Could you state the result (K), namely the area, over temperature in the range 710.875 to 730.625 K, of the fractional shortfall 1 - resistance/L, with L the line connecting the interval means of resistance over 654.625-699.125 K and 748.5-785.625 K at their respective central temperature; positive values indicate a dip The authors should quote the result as 8.7 K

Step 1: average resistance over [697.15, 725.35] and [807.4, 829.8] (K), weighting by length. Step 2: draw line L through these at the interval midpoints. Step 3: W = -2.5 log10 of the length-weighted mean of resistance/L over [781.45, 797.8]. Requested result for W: -0.21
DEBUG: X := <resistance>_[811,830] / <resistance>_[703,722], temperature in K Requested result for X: 1.4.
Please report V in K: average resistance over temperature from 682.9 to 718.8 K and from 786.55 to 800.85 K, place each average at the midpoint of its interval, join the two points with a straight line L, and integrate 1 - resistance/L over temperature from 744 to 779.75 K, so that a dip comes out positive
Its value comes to -1.7 K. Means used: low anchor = 182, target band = 204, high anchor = 202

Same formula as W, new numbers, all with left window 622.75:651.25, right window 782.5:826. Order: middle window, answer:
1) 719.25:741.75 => 0.24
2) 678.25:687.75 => -0.14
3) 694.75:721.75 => 0.34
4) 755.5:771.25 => -0.02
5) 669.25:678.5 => -0.09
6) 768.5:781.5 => -0.04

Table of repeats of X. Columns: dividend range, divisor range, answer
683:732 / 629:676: 0.78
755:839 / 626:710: 0.91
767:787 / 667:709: 0.95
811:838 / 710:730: 1.54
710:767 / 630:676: 0.79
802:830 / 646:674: 0.83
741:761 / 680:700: 0.91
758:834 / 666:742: 1.05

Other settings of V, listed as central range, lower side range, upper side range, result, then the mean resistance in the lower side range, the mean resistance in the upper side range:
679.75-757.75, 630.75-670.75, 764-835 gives 9.1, 217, 195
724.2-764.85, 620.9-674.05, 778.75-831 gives 1.7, 216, 193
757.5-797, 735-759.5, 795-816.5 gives -0.9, 206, 194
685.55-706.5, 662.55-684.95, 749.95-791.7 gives 0.8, 228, 205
